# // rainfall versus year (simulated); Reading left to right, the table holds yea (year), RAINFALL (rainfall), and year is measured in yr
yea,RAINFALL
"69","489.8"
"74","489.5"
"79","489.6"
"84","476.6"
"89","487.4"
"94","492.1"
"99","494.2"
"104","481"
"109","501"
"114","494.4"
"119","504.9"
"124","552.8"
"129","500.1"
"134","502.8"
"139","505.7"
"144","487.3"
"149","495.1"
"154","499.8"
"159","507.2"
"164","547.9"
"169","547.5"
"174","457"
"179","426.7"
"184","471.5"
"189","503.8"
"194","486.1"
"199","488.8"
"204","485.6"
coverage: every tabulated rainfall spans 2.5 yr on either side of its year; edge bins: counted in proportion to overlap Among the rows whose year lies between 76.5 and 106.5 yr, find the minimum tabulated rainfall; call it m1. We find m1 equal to 476.6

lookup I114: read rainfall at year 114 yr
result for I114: 494.4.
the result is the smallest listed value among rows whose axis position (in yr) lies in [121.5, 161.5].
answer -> 487.3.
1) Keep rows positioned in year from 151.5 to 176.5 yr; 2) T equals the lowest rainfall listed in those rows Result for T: 457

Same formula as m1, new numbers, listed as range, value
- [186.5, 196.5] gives 486.1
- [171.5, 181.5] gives 426.7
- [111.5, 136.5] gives 494.4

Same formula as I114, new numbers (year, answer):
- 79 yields 489.6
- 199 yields 488.8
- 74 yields 489.5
